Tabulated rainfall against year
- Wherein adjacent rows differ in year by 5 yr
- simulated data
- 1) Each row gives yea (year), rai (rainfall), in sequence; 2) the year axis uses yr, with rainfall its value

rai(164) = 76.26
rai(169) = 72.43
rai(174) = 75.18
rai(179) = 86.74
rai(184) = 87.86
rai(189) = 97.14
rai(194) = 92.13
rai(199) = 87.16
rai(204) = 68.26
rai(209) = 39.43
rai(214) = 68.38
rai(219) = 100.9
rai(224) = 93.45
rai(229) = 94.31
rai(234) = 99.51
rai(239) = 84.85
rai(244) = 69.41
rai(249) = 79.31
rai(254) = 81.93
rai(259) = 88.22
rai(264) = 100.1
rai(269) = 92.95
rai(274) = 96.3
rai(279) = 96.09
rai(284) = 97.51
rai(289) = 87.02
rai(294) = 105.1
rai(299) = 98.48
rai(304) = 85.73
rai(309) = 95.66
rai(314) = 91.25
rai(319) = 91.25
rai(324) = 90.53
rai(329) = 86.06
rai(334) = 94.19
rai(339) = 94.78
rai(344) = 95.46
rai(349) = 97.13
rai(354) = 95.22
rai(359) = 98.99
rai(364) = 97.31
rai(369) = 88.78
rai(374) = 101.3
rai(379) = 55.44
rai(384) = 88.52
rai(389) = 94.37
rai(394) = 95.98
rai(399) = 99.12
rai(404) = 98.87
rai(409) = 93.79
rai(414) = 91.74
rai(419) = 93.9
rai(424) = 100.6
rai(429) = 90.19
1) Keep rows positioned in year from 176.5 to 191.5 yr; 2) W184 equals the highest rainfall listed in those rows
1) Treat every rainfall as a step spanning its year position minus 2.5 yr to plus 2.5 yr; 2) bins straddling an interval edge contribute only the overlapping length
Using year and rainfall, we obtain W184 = 97.14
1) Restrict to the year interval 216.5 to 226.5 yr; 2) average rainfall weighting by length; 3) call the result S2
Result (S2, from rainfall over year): 97.2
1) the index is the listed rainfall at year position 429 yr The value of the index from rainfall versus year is 90.19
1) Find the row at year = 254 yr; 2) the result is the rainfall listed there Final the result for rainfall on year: 81.93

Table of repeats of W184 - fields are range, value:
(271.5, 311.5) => 105.1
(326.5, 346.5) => 95.46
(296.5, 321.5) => 98.48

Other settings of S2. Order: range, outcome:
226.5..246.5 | 87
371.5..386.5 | 81.8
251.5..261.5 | 85.1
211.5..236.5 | 91.3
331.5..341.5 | 94.5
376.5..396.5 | 83.6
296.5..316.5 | 92.8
